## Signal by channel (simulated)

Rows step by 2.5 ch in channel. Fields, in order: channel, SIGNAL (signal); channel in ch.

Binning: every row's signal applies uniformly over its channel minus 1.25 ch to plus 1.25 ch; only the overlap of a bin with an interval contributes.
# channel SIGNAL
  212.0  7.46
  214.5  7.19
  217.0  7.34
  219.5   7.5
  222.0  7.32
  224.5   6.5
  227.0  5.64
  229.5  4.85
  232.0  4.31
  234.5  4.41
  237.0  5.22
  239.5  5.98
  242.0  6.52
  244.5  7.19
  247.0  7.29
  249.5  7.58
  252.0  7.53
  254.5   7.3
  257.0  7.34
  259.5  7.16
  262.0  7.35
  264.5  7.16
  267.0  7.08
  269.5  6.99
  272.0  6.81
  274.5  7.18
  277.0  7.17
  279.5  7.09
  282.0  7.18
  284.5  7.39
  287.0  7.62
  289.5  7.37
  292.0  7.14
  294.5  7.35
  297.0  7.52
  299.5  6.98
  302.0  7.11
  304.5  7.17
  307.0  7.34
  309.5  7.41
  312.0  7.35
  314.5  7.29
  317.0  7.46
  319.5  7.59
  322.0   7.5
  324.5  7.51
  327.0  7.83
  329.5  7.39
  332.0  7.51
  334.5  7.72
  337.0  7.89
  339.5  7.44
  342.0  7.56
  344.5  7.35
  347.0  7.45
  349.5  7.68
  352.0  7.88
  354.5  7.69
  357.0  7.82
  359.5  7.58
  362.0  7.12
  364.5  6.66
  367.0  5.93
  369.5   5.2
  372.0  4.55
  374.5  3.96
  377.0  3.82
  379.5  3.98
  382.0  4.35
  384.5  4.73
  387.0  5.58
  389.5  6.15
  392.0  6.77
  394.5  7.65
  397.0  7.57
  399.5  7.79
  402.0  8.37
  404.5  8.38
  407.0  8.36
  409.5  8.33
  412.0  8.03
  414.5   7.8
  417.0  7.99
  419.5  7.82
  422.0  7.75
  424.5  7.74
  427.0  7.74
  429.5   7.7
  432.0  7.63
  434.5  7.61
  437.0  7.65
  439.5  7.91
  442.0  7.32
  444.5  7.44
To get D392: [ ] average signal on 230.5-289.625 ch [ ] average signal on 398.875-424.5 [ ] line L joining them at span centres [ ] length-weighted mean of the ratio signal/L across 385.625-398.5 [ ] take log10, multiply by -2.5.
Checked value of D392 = 0.17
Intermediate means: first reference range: 6.82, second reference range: 8.05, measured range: 6.74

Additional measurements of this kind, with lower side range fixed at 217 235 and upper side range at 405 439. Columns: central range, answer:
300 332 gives -0.09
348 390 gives 0.23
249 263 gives -0.18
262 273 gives -0.11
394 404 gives -0.04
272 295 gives -0.12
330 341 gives -0.09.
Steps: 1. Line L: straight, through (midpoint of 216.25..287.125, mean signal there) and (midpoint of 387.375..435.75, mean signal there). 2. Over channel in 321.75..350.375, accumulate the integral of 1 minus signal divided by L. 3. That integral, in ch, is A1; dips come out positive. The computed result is -1.3 ch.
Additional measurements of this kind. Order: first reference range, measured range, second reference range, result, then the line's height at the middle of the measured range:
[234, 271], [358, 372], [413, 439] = 2.0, 7.44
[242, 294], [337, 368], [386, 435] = 0.4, 7.48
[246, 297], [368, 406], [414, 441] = 8.4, 7.63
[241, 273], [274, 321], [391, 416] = 0.5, 7.39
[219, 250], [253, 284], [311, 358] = -2.6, 6.61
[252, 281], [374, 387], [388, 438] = 5.6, 7.61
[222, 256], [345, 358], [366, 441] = -2.0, 6.64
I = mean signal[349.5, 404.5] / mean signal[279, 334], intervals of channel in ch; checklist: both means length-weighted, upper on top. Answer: 0.86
